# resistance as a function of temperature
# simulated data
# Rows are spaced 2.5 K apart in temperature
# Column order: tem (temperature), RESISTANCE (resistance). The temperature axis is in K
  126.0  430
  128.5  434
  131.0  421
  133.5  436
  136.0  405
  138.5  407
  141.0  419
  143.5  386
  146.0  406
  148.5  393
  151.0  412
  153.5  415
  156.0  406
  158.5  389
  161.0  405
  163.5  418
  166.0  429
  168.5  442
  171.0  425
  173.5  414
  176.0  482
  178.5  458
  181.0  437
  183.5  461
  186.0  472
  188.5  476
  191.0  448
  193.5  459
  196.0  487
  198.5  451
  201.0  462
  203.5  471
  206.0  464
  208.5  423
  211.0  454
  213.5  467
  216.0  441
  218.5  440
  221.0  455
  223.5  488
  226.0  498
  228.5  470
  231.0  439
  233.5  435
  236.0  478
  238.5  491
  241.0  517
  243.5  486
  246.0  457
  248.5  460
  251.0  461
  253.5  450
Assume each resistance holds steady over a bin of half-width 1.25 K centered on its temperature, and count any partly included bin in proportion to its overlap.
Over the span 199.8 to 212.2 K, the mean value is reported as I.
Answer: 455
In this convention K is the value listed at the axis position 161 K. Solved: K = 405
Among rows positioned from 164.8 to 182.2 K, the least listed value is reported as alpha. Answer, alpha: 414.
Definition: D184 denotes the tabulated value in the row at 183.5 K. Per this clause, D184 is 461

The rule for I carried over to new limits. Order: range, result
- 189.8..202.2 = 461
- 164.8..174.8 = 428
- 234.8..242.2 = 495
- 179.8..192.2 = 459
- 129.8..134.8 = 428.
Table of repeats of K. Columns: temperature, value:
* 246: 457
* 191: 448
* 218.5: 440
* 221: 455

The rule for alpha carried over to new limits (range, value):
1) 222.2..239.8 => 435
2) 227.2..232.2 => 439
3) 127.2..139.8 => 405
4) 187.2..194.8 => 448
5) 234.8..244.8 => 478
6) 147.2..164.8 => 389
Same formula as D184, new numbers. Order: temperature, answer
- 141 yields 419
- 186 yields 472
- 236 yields 478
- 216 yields 441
